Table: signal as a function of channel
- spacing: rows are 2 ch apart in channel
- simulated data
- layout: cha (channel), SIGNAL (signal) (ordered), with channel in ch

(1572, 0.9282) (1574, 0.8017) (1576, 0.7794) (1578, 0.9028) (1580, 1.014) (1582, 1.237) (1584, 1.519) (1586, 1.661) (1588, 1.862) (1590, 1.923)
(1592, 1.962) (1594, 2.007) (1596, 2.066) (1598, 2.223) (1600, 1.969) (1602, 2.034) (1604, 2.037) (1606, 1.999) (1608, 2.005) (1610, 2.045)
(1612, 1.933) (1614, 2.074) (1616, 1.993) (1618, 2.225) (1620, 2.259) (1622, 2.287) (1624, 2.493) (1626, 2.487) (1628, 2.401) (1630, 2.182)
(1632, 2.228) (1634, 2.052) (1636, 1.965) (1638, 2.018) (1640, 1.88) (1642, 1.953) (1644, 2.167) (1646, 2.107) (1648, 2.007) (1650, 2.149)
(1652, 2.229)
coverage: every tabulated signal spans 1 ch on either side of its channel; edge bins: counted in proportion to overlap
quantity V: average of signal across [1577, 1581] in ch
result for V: 0.958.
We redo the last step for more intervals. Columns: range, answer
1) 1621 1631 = 2.37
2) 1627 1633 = 2.27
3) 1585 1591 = 1.82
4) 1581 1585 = 1.38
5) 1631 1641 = 2.03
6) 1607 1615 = 2.01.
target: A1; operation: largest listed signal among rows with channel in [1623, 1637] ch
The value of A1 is 2.493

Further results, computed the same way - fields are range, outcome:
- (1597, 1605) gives 2.223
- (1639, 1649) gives 2.167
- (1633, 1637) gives 2.052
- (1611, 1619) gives 2.225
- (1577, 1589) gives 1.862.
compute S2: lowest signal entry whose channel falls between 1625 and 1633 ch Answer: 2.182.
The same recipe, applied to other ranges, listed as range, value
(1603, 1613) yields 1.933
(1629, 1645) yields 1.88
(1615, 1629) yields 1.993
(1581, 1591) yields 1.237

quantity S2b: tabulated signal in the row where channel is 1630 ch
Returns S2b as 2.182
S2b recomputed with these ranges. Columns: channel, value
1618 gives 2.225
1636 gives 1.965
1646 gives 2.107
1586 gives 1.661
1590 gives 1.923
